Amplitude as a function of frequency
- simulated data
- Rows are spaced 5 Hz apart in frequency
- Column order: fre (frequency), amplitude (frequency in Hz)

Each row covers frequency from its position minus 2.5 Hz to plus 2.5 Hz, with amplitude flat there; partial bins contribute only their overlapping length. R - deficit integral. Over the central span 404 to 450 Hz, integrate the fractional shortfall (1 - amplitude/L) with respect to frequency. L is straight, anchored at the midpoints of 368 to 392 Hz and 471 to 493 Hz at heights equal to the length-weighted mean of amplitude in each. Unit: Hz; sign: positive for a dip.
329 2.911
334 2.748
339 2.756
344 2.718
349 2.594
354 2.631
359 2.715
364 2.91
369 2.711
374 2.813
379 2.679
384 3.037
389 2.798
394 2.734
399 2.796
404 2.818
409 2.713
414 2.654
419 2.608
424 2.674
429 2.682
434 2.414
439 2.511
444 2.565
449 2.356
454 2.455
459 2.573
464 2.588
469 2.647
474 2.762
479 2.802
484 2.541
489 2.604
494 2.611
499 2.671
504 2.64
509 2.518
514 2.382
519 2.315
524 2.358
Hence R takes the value 2.6 Hz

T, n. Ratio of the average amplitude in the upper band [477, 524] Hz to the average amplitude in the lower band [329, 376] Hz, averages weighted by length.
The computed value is 0.93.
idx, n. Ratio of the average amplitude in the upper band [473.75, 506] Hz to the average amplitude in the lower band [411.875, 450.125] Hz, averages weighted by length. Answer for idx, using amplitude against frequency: 1.04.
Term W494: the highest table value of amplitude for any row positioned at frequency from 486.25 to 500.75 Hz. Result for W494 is 2.671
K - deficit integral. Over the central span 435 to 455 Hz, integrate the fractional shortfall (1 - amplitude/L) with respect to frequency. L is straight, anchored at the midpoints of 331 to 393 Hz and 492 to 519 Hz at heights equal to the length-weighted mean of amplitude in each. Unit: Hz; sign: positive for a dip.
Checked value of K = 1.2 Hz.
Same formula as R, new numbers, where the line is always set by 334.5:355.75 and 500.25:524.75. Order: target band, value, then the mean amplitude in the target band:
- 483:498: -0.7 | 2.6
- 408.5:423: -0.4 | 2.65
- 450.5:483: -1.3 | 2.62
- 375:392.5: -1.3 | 2.83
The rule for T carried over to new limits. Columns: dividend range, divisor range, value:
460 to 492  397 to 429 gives 0.98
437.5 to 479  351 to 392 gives 0.92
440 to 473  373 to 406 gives 0.90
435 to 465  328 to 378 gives 0.91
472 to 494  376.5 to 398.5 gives 0.95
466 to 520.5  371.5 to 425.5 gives 0.94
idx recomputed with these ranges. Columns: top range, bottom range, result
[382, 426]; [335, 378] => 1.01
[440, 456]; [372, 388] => 0.87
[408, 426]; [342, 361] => 1.00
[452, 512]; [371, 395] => 0.93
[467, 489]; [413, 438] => 1.03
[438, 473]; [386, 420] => 0.93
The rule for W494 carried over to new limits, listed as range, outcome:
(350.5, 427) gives 3.037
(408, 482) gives 2.802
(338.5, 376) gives 2.91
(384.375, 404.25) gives 2.818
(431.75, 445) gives 2.565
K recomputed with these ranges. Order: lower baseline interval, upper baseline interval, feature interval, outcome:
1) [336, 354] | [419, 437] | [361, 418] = -3.2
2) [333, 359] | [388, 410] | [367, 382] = -0.1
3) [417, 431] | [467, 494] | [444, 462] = 1.2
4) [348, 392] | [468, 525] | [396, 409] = -0.3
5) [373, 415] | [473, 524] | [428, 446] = 1.1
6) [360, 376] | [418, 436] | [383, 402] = -0.7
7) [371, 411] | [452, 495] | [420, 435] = 0.6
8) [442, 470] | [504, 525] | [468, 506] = -2.9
